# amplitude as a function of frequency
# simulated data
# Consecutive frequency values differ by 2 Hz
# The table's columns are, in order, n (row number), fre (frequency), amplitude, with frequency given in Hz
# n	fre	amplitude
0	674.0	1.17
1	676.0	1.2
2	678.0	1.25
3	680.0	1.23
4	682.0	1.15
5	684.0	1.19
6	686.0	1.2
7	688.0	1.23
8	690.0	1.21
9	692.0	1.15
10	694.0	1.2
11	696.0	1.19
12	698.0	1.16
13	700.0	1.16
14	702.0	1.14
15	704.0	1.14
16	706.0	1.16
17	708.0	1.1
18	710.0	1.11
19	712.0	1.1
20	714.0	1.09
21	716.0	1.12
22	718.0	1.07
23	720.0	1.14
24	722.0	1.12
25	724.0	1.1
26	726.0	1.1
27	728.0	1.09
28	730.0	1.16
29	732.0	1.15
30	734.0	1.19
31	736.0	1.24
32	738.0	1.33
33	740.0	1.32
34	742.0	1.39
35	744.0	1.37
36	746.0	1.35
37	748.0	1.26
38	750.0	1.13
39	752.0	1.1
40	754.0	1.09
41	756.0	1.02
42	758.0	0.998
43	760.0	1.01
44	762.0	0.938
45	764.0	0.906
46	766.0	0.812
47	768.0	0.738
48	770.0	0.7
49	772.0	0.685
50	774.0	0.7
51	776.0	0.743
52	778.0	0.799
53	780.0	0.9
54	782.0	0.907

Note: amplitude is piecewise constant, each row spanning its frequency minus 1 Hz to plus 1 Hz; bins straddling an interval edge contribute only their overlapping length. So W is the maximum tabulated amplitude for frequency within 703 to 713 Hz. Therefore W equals 1.16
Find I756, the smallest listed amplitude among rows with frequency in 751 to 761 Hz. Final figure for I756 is 0.998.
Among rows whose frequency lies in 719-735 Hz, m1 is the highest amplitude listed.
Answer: 1.19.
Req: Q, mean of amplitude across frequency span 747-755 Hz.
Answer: 1.15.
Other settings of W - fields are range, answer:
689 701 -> 1.21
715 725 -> 1.14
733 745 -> 1.39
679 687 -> 1.23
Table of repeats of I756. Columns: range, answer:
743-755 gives 1.09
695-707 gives 1.14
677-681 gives 1.23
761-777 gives 0.685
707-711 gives 1.1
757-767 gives 0.812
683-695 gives 1.15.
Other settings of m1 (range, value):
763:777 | 0.906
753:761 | 1.09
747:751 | 1.26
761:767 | 0.938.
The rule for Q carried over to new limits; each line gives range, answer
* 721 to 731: 1.11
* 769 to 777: 0.707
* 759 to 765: 0.951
